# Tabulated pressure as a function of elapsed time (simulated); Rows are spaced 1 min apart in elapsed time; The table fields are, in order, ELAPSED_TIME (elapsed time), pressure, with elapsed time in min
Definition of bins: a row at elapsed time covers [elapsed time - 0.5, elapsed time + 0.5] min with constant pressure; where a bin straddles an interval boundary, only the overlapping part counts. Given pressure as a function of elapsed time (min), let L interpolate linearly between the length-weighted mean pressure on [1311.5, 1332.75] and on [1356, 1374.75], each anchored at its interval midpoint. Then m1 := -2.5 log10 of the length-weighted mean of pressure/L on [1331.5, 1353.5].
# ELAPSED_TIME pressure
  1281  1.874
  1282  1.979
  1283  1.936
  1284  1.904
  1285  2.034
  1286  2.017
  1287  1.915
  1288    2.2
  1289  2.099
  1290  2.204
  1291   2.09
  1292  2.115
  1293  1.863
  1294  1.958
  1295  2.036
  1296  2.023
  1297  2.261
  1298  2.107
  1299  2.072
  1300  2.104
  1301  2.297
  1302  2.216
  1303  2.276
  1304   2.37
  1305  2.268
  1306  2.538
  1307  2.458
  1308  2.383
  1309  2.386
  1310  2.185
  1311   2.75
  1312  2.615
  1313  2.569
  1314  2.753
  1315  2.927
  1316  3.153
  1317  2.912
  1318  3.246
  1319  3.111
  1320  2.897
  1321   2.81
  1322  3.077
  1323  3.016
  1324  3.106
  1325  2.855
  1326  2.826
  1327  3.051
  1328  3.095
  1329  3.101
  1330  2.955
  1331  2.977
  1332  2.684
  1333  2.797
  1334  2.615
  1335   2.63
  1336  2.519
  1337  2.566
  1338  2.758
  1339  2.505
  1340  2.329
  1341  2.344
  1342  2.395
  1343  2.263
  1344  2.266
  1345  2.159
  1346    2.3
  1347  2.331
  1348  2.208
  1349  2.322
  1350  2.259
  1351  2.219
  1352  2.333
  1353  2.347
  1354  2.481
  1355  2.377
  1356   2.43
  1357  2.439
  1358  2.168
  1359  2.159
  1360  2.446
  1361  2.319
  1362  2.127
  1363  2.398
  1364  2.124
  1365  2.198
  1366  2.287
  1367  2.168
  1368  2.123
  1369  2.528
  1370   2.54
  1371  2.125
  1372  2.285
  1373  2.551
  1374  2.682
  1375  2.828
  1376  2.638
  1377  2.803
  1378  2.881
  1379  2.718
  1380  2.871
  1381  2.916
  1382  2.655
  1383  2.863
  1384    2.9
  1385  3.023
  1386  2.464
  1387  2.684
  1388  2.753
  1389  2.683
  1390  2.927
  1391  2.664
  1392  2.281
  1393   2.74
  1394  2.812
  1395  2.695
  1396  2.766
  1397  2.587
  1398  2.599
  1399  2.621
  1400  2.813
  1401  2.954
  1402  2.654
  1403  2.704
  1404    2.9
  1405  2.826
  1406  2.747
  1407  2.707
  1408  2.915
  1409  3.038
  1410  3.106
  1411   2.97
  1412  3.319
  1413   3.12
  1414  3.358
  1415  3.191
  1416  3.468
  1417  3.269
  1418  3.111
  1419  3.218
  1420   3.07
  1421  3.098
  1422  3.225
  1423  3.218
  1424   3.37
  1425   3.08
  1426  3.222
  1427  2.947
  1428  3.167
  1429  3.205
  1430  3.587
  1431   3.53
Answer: 0.10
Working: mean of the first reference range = 2.94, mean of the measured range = 2.42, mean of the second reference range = 2.32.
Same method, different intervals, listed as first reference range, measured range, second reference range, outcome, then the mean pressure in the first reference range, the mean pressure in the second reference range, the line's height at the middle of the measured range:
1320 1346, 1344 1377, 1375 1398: 0.162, 2.7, 2.74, 2.72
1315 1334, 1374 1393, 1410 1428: 0.132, 2.97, 3.19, 3.11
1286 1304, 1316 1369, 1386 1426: -0.047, 2.11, 2.93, 2.46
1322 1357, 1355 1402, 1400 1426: 0.108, 2.58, 3.06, 2.83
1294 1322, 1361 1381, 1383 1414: 0.102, 2.51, 2.81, 2.72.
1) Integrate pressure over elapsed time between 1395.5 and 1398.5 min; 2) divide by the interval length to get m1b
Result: 2.65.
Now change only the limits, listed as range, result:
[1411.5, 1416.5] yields 3.29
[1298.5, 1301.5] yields 2.16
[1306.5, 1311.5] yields 2.43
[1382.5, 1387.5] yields 2.79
